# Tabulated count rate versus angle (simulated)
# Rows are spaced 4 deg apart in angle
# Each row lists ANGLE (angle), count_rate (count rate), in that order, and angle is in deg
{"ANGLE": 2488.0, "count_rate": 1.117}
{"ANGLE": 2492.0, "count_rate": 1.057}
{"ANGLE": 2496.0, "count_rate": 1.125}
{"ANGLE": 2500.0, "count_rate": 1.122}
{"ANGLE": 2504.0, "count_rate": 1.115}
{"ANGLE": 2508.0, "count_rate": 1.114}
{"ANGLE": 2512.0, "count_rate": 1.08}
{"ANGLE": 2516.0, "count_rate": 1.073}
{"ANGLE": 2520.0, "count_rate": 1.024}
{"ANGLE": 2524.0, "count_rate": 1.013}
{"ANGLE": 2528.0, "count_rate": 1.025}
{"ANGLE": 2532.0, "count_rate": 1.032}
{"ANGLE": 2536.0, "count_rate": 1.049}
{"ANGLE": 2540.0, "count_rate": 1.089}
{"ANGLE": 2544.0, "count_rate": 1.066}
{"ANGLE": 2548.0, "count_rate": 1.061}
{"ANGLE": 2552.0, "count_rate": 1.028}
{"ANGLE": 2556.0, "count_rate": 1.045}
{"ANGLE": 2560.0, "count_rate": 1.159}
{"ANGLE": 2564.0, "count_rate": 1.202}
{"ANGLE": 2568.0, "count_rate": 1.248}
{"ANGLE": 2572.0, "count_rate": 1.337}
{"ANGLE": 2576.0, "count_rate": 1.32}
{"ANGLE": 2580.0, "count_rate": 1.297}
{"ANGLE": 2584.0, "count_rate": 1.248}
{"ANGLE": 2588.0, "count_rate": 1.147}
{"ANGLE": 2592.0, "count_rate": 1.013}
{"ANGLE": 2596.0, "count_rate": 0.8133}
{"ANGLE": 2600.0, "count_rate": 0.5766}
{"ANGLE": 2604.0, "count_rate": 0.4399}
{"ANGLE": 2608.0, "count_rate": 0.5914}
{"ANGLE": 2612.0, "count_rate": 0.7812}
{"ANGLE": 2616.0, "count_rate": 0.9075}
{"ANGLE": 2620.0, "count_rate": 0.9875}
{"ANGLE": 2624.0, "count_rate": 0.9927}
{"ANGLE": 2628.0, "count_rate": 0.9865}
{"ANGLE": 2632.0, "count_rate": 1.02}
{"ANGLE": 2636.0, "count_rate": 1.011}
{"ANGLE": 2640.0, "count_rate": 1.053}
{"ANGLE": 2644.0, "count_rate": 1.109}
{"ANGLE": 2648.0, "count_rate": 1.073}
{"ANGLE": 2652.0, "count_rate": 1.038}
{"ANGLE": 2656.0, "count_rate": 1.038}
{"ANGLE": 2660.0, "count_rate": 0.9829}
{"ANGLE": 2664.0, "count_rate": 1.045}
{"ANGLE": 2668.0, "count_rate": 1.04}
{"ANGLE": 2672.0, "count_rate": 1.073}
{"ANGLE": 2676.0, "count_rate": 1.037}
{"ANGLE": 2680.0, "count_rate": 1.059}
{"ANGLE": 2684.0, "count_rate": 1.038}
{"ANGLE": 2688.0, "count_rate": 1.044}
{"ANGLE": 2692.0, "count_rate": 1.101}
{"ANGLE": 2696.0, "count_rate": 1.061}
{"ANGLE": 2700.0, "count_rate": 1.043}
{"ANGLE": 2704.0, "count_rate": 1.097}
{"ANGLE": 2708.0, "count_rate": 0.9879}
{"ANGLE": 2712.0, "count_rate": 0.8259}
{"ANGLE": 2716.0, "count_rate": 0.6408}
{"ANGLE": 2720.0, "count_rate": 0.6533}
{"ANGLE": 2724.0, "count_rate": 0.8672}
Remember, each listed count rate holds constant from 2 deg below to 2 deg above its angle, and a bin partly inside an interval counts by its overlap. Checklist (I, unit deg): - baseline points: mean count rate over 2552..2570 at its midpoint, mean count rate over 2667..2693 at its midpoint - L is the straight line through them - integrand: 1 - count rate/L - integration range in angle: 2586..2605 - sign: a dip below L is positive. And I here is 5.2 deg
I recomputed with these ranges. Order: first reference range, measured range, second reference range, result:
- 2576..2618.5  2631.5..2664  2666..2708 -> -1.74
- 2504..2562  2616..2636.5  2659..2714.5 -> 1.03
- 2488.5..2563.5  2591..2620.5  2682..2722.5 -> 7.92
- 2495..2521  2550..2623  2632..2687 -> 4.25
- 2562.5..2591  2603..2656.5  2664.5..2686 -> 9.38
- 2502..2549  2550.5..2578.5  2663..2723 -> -4.13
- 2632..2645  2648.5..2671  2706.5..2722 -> -1.49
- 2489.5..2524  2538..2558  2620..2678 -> 0.23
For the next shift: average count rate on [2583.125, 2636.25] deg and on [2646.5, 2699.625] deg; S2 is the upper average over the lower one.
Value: 1.19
